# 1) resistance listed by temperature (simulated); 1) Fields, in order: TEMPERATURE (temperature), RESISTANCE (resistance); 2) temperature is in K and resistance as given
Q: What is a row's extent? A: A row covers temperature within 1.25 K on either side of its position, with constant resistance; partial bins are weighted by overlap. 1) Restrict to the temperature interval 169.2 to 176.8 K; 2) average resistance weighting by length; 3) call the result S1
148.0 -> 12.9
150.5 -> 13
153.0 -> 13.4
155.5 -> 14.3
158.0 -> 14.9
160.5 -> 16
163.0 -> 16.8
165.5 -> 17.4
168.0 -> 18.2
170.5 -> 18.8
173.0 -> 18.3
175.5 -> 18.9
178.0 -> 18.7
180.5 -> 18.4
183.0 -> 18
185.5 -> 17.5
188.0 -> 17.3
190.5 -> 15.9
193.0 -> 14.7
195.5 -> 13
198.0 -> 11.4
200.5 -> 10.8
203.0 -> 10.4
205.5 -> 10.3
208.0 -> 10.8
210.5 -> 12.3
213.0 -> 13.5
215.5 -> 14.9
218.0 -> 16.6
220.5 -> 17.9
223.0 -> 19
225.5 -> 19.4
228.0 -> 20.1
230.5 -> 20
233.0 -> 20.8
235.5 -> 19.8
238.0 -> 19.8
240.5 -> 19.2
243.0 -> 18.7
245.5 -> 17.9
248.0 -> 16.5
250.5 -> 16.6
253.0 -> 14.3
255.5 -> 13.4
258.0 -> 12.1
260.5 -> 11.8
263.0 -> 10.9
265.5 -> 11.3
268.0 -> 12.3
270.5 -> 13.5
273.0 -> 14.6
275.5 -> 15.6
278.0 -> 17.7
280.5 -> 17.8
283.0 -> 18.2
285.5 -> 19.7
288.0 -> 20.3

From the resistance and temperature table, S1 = 18.7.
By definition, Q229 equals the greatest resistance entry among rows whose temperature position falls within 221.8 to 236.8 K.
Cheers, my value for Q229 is 20.8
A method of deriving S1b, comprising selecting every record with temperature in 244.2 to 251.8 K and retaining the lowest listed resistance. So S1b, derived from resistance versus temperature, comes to 16.5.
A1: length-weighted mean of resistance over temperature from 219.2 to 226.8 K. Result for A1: 18.8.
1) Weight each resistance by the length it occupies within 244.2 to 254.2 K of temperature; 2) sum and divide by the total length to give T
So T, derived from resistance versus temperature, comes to 16.3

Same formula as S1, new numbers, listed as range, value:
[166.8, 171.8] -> 18.5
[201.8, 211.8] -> 11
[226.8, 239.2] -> 20.1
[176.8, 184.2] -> 18.4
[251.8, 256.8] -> 13.8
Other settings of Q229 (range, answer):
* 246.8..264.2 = 16.6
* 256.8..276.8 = 15.6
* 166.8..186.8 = 18.9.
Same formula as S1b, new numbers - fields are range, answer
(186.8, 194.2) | 14.7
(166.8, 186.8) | 17.5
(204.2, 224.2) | 10.3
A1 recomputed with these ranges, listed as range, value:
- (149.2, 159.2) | 13.9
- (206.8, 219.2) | 13.6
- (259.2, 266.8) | 11.3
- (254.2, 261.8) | 12.4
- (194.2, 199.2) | 12.2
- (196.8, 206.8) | 10.7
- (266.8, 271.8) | 12.9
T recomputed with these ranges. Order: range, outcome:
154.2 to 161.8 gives 15.1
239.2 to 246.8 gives 18.6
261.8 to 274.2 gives 12.5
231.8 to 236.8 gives 20.3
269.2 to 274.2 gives 14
